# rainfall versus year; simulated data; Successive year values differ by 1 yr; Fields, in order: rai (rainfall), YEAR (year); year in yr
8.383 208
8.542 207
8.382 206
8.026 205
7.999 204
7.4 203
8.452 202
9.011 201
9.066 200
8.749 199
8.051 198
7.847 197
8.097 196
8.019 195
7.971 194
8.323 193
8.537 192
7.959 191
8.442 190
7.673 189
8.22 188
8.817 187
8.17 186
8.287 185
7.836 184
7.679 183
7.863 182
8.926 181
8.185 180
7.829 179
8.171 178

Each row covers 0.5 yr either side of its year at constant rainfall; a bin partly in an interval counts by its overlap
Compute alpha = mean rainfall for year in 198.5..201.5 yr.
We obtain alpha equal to 8.94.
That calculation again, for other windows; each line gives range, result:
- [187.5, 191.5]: 8.07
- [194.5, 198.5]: 8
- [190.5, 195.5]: 8.16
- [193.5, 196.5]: 8.03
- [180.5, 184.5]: 8.08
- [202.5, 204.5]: 7.7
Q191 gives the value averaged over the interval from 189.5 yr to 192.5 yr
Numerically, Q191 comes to 8.31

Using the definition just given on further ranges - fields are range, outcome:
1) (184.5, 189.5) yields 8.23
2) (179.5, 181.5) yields 8.56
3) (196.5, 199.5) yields 8.22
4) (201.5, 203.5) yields 7.93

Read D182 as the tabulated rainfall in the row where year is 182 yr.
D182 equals 7.863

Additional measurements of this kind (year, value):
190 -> 8.442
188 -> 8.22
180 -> 8.185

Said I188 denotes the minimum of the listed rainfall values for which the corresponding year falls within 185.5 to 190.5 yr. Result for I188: 7.673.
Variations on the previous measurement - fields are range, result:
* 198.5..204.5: 7.4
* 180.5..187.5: 7.679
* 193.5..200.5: 7.847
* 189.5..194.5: 7.959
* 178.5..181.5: 7.829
